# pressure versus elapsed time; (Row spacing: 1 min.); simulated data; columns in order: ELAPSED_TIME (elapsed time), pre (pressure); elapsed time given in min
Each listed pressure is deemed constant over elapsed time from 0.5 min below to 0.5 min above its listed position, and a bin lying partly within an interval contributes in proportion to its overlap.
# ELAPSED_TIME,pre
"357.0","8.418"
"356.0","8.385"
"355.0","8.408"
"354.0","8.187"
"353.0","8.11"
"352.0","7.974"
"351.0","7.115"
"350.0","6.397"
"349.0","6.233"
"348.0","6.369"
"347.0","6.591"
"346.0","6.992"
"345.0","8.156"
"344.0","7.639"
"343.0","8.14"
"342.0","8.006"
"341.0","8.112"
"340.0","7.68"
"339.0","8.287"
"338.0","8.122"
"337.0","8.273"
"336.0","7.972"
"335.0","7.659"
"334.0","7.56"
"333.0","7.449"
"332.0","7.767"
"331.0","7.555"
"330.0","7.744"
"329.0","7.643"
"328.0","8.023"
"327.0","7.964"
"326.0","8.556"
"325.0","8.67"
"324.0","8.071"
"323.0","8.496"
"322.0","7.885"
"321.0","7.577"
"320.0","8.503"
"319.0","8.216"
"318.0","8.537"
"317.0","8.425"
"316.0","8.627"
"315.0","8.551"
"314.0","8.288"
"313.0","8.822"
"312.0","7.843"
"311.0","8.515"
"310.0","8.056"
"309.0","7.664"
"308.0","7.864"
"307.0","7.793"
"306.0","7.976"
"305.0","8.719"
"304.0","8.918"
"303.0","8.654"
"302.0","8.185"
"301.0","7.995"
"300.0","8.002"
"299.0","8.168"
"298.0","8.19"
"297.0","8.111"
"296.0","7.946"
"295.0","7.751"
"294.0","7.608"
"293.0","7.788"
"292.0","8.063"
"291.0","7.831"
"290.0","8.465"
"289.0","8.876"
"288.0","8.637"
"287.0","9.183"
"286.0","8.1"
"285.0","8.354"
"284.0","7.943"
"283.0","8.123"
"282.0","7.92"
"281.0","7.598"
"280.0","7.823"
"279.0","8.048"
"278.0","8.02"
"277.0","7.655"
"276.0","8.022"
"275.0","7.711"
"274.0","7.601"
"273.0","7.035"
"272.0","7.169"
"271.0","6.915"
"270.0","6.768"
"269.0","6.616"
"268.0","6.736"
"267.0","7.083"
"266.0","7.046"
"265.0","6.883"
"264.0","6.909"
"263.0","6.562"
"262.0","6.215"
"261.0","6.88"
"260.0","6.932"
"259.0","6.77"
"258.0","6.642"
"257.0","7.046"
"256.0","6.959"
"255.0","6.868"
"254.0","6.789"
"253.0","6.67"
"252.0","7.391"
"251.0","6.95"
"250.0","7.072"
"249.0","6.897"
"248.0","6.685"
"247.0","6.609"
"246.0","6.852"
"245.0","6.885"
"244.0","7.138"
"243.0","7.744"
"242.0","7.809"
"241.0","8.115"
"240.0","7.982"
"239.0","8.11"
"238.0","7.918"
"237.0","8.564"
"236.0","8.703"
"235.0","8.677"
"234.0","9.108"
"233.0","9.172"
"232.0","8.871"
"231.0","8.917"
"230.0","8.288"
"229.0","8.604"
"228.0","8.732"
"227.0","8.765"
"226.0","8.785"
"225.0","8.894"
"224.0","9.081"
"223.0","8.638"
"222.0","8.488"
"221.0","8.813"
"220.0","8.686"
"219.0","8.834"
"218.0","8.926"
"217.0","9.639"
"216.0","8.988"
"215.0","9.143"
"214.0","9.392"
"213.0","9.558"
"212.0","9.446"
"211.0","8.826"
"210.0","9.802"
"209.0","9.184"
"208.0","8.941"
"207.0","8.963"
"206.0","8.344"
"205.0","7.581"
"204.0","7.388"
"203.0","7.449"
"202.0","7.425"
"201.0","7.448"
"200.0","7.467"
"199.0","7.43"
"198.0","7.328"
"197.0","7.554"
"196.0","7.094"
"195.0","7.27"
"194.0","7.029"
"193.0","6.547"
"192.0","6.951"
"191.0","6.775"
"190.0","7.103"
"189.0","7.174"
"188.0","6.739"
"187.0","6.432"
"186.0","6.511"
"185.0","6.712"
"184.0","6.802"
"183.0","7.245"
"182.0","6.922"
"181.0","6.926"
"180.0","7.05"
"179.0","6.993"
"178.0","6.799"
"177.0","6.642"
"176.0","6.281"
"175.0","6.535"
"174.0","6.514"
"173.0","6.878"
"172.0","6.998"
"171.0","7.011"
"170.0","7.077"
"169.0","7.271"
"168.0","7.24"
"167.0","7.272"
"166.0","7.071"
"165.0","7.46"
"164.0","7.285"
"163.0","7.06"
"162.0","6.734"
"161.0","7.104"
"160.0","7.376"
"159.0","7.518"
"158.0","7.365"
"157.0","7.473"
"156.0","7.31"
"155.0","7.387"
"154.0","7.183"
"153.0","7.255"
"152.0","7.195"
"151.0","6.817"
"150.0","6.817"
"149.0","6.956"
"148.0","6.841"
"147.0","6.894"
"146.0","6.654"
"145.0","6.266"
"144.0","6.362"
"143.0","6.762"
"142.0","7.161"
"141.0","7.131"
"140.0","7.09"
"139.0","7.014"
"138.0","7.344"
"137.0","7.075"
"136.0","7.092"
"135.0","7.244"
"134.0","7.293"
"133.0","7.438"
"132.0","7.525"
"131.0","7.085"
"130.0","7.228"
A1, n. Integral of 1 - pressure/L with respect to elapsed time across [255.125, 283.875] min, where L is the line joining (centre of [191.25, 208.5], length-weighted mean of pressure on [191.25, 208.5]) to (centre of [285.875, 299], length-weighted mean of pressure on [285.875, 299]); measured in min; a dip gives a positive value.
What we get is 3.0 min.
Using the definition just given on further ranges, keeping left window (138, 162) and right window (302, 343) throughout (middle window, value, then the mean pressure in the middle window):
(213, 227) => -2.8 min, 8.96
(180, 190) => 0.6 min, 6.85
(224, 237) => -2.1 min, 8.8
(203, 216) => -2.5 min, 8.83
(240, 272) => 3.1 min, 6.97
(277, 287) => -0.2 min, 8.03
